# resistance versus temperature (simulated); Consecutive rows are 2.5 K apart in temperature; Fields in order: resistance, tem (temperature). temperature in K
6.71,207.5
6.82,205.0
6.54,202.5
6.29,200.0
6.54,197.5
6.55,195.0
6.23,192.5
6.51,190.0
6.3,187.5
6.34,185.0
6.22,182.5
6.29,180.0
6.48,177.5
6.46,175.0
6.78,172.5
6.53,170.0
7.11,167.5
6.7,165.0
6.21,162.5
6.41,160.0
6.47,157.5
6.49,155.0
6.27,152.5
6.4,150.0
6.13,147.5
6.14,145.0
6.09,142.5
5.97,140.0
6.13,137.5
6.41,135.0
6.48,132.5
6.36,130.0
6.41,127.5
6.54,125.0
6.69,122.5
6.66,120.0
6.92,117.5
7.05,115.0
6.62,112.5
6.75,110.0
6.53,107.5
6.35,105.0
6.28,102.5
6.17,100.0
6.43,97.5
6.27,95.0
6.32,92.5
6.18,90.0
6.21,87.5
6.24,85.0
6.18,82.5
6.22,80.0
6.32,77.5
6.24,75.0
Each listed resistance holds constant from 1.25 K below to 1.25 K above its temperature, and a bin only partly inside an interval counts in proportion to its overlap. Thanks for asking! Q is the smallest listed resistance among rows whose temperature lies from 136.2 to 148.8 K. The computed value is 5.97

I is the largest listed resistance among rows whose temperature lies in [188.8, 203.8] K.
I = 6.55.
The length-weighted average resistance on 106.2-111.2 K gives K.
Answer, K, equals 6.64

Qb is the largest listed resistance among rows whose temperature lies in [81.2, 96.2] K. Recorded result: 6.32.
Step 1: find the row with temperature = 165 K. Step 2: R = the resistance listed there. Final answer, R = 6.7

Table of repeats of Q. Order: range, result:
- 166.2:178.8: 6.46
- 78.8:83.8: 6.18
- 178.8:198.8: 6.22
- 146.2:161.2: 6.13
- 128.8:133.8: 6.36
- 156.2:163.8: 6.21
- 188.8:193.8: 6.23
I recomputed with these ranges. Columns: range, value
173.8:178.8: 6.48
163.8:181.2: 7.11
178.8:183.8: 6.29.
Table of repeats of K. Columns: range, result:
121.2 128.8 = 6.55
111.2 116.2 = 6.83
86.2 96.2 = 6.24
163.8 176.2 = 6.72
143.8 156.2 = 6.29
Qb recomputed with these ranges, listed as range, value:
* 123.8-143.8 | 6.54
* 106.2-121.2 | 7.05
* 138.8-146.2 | 6.14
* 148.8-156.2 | 6.49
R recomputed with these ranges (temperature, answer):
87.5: 6.21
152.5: 6.27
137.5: 6.13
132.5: 6.48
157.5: 6.47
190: 6.51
